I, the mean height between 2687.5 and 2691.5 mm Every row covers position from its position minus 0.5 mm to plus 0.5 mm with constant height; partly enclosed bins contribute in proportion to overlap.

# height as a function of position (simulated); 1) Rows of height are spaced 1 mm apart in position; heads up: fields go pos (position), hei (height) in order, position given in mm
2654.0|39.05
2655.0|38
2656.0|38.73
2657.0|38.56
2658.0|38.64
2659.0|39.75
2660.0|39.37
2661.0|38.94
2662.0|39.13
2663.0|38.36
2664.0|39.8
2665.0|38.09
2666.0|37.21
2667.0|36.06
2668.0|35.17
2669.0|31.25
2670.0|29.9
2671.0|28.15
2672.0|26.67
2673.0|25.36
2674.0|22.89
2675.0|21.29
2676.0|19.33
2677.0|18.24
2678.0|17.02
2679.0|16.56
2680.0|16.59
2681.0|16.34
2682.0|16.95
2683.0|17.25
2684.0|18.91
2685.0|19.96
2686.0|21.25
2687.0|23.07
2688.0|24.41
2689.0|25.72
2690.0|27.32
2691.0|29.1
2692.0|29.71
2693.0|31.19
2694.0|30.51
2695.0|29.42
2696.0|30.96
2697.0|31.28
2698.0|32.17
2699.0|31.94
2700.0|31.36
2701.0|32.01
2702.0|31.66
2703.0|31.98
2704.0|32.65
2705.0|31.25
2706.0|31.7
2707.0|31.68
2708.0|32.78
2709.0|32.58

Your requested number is 26.6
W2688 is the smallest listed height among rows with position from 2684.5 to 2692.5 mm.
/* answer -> 19.96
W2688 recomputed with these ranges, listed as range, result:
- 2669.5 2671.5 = 28.15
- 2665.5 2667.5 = 36.06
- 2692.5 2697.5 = 29.42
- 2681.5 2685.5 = 16.95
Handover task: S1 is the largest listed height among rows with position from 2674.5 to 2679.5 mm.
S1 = 21.29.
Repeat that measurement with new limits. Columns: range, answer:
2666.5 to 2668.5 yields 36.06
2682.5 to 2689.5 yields 25.72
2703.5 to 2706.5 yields 32.65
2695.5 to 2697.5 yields 31.28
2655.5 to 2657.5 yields 38.73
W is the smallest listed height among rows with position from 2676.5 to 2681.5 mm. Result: 16.34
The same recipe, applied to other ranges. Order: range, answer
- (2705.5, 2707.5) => 31.68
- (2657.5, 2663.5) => 38.36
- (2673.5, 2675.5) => 21.29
